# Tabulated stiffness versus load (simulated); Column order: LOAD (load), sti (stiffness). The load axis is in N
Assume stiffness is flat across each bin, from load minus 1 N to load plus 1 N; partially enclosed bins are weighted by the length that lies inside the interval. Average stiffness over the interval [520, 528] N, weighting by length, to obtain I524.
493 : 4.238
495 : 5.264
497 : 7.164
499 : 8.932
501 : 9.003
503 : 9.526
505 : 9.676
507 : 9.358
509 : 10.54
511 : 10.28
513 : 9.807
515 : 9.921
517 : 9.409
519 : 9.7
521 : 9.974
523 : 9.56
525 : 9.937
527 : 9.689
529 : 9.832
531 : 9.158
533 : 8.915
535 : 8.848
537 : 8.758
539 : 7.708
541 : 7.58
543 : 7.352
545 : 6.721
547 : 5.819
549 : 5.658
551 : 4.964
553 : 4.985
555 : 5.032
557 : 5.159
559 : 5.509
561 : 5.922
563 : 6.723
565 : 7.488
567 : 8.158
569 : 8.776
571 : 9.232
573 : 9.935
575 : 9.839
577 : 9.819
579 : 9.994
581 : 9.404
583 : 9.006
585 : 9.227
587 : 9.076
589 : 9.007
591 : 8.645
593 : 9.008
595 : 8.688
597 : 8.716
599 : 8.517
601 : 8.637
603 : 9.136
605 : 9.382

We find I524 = 9.79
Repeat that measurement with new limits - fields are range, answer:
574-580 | 9.88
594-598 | 8.7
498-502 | 8.97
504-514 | 9.93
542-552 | 6.1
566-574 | 9.03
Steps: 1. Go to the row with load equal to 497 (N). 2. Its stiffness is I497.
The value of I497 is 7.164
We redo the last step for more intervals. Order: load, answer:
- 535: 8.848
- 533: 8.915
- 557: 5.159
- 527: 9.689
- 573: 9.935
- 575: 9.839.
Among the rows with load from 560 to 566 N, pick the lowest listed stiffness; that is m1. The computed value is 5.922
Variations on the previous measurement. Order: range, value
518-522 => 9.7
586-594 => 8.645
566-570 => 8.158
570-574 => 9.232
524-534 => 8.915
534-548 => 5.819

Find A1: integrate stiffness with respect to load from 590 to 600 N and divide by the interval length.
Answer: 8.71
